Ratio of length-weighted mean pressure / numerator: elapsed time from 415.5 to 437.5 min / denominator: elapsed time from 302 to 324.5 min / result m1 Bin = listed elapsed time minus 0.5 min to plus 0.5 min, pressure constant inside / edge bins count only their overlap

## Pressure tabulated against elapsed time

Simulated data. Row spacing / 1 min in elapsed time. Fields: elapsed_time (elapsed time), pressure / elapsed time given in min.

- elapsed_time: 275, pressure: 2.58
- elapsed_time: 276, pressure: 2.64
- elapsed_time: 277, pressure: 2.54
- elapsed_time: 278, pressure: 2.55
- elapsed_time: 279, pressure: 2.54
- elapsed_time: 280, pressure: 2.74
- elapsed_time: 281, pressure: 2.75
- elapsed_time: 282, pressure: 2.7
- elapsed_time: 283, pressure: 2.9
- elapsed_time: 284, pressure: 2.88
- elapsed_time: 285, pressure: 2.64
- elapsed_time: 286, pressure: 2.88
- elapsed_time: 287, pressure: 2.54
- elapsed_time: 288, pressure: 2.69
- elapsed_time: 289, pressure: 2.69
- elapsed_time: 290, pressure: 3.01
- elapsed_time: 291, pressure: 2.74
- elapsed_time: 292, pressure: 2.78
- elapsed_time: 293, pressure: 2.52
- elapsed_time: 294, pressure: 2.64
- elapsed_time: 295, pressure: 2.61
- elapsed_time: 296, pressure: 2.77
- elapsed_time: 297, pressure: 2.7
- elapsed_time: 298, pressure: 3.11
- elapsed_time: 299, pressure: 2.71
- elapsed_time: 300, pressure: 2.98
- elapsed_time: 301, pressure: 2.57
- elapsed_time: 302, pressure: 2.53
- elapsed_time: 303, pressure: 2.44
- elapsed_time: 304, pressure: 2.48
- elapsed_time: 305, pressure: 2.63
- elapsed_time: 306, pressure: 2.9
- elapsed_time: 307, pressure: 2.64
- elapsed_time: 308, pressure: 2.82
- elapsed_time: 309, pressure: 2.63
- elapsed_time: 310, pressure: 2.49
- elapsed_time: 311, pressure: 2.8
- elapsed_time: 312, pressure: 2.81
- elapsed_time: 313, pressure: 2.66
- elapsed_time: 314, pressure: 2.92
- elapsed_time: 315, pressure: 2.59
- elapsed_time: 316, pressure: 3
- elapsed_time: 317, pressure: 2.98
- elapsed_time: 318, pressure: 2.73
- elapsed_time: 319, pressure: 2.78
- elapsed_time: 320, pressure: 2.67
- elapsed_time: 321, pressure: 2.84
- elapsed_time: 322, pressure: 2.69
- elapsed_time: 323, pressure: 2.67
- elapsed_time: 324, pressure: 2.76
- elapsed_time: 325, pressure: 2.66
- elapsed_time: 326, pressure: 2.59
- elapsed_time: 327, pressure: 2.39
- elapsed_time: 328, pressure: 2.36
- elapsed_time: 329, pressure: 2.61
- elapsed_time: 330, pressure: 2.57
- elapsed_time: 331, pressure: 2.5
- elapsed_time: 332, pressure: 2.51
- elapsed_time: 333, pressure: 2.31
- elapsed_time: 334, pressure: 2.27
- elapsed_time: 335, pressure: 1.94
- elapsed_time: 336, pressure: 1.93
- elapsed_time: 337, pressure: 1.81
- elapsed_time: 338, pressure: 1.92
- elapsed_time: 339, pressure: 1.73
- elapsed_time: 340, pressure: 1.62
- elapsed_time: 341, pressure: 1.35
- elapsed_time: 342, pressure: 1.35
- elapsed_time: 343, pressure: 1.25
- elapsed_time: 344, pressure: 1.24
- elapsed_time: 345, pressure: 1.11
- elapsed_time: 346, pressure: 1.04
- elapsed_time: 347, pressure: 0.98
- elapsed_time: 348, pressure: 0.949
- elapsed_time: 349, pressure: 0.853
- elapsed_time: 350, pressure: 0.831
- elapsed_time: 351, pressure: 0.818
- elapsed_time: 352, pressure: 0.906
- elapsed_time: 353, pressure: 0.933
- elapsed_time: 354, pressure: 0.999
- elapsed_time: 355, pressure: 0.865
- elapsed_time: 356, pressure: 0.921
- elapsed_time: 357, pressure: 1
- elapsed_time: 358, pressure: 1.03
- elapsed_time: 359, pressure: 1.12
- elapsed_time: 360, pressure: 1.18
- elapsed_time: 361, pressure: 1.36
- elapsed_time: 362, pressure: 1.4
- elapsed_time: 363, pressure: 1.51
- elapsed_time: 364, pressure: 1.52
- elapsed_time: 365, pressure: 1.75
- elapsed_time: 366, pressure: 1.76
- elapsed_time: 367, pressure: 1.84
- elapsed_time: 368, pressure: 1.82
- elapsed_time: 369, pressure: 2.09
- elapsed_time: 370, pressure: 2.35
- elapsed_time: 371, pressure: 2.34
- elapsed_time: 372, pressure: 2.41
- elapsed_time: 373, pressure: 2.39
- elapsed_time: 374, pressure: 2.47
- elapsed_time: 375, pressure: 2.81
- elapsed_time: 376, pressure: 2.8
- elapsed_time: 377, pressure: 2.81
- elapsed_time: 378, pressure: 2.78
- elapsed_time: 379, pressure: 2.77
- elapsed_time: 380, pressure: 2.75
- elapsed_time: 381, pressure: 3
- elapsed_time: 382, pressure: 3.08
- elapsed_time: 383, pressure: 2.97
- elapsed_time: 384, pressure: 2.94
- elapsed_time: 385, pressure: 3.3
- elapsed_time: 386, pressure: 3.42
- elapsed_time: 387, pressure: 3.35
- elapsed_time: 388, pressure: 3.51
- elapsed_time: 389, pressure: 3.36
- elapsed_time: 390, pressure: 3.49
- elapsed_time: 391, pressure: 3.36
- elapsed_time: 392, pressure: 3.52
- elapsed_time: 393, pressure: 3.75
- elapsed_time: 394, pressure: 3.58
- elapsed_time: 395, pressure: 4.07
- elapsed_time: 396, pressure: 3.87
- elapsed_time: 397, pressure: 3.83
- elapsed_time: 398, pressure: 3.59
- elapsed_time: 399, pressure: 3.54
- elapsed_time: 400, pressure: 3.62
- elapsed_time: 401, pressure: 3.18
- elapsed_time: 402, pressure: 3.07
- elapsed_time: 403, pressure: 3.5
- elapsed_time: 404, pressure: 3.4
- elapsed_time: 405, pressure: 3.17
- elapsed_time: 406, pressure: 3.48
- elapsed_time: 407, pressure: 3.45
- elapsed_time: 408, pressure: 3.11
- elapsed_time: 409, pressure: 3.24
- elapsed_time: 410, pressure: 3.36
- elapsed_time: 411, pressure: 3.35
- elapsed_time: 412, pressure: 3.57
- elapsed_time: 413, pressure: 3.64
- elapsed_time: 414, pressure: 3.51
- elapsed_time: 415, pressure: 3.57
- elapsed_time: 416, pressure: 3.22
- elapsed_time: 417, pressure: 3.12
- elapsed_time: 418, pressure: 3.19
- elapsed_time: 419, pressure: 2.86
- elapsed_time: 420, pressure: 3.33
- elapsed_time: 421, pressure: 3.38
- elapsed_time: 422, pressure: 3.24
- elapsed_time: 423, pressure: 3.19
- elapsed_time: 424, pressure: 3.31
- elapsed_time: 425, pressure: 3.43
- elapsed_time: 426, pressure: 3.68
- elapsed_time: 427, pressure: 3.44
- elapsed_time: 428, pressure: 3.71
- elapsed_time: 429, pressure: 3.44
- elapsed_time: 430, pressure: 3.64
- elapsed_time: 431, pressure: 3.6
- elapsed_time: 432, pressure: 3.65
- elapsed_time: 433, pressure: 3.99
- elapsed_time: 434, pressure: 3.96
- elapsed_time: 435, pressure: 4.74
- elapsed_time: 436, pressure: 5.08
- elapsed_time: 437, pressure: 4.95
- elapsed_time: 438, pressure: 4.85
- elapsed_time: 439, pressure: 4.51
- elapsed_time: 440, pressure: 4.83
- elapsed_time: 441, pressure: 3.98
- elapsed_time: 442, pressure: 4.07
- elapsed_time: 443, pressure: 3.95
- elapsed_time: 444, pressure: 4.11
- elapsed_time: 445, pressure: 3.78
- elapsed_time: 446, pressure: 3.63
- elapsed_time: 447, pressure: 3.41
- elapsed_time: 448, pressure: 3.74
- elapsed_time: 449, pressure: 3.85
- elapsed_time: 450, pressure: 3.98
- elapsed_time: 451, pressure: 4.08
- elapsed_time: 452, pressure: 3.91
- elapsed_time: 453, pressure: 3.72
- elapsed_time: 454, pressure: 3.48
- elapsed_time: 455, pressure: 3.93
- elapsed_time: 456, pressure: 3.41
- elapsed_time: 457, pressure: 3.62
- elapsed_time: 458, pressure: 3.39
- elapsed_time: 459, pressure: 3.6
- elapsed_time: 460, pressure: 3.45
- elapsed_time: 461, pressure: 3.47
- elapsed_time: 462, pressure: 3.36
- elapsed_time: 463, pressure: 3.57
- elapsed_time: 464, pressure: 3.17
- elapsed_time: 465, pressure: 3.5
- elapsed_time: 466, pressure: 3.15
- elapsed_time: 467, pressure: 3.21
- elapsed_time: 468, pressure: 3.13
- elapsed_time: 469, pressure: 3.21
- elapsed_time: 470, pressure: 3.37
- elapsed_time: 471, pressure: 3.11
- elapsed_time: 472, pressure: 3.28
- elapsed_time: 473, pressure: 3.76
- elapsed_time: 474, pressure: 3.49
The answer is 1.3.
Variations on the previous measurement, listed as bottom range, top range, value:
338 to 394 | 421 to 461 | 1.89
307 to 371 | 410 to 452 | 1.96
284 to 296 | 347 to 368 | 0.44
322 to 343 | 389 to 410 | 1.60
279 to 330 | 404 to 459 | 1.36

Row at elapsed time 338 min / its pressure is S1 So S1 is 1.92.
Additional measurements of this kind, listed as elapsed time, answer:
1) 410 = 3.36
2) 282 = 2.7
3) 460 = 3.45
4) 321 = 2.84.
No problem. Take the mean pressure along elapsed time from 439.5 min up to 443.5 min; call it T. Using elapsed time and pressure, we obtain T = 4.21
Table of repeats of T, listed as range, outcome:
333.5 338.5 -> 1.97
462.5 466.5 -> 3.35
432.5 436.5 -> 4.44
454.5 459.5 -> 3.59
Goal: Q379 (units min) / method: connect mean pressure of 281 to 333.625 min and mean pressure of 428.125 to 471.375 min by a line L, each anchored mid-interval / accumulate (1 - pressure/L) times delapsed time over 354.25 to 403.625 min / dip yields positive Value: 9.84 min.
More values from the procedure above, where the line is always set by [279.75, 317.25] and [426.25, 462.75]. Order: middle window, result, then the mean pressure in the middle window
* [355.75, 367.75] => 6.9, 1.38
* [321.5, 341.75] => 5.0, 2.25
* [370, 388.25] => 2.8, 2.86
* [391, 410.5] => 0.3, 3.49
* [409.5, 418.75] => 0.7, 3.38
